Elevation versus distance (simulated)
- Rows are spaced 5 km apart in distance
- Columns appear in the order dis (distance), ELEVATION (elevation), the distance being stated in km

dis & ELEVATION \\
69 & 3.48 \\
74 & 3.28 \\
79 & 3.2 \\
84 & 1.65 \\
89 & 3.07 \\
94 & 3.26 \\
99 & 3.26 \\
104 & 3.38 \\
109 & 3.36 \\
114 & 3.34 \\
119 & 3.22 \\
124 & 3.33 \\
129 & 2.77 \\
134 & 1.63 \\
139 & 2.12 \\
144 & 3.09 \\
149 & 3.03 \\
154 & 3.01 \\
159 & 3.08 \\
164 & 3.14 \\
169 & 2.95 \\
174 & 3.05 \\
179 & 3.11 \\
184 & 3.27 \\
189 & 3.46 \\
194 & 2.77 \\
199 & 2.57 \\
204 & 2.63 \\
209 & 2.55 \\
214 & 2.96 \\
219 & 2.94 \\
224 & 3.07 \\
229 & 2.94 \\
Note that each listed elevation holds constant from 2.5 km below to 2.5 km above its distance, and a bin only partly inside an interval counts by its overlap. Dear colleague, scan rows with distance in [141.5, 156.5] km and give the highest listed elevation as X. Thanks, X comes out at 3.09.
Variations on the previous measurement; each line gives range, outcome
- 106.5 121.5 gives 3.36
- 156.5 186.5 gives 3.27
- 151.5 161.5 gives 3.08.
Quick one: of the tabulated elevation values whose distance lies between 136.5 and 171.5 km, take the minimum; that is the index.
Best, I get 2.12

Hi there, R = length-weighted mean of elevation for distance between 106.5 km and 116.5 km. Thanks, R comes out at 3.35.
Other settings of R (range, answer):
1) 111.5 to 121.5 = 3.28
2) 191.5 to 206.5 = 2.66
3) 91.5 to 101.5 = 3.26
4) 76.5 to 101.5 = 2.89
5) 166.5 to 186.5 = 3.09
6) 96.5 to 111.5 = 3.33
